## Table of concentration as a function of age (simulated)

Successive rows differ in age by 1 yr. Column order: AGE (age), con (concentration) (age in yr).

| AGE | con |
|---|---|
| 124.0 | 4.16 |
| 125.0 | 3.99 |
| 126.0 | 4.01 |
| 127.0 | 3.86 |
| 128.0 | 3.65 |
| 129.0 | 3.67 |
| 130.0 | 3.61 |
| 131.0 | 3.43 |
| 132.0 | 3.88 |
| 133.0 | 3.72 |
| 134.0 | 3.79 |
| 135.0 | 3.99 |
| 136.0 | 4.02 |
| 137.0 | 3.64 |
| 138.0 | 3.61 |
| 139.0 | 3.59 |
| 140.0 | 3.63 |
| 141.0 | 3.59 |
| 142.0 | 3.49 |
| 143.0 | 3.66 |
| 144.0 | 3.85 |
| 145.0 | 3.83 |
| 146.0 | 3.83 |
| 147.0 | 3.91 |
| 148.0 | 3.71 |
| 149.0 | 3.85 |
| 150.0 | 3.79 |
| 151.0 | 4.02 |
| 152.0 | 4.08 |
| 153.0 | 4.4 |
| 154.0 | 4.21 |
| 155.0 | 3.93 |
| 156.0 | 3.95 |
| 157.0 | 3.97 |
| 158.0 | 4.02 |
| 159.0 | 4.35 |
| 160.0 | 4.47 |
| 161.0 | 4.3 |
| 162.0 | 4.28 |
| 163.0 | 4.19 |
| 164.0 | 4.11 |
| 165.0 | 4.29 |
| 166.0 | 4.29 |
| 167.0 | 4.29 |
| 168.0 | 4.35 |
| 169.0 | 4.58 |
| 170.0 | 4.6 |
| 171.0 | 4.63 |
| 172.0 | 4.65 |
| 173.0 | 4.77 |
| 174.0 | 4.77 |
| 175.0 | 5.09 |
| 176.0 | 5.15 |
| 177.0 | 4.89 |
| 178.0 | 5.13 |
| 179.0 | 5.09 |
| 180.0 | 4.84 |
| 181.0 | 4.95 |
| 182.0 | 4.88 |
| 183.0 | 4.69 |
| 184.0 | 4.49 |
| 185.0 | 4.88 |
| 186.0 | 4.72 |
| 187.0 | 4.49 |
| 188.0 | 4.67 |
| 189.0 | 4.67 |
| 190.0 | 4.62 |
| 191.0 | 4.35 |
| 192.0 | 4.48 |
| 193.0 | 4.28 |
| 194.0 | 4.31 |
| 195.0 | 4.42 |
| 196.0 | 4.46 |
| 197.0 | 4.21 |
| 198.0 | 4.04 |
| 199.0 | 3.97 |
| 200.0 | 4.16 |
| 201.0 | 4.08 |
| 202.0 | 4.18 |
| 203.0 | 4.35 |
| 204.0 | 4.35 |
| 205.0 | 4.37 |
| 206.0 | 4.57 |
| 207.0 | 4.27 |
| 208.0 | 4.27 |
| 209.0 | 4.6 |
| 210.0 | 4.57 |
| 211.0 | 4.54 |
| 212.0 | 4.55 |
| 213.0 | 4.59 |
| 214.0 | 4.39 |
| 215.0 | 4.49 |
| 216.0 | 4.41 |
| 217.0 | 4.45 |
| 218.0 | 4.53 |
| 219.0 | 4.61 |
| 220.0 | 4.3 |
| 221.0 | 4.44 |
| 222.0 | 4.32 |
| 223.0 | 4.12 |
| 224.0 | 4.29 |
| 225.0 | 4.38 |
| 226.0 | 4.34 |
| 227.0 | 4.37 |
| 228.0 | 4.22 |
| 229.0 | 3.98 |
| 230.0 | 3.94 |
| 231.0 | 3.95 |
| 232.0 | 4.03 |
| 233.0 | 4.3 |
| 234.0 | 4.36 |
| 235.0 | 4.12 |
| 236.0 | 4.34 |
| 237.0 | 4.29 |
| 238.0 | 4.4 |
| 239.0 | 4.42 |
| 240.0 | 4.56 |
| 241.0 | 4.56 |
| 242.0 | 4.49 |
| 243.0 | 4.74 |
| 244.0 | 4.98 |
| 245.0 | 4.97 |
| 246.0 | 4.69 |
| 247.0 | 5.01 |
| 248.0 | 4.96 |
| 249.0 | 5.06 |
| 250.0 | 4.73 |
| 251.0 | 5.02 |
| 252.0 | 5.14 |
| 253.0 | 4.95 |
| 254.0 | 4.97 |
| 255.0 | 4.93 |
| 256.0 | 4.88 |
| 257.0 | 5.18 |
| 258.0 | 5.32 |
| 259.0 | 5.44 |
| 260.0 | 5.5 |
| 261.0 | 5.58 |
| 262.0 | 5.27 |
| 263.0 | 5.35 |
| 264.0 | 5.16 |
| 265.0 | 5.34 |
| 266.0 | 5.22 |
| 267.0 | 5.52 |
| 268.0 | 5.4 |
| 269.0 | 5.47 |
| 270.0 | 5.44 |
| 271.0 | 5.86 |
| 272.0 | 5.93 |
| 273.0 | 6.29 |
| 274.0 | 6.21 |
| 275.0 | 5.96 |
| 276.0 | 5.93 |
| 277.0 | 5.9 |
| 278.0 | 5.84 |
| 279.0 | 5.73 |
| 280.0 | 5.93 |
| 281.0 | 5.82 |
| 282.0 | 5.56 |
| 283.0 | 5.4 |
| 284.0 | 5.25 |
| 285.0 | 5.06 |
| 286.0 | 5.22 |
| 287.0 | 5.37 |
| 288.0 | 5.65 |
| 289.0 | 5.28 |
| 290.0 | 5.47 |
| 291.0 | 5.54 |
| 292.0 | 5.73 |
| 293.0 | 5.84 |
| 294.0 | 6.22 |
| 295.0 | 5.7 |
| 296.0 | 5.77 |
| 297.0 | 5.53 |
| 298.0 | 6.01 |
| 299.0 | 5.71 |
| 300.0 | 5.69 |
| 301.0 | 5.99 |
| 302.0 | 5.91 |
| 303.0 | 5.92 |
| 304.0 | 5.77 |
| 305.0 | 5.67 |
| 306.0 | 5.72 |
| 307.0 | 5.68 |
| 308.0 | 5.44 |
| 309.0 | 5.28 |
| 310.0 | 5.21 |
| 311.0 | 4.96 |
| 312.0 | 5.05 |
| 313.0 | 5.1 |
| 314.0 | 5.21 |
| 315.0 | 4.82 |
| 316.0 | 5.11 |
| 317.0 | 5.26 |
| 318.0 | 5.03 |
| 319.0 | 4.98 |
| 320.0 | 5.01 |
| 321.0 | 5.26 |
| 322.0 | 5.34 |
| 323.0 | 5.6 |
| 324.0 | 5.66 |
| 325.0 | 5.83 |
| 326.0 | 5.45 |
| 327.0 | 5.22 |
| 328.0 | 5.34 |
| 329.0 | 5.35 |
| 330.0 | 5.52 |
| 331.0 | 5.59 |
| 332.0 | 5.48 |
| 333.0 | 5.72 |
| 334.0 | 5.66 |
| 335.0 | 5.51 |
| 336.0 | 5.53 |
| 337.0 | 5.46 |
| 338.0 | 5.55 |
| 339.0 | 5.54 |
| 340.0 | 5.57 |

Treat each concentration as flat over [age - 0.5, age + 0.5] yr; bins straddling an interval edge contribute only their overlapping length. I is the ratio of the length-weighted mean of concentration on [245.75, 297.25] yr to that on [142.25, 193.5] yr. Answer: 1.2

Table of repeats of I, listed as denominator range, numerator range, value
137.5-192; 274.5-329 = 1.28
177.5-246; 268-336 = 1.25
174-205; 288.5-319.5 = 1.21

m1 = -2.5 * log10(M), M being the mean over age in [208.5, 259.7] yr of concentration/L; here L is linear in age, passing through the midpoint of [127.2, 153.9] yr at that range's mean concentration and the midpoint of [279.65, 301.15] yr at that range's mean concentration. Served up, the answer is 0.08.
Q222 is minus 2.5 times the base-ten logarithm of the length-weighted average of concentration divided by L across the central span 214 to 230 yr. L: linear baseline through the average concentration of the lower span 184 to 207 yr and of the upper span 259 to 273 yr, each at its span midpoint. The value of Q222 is 0.110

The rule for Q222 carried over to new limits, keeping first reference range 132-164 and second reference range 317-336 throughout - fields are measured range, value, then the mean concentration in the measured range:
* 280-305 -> -0.10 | 5.65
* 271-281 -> -0.19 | 5.96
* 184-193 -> -0.08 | 4.58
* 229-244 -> 0.08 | 4.33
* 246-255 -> -0.04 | 4.96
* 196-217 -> 0.02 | 4.35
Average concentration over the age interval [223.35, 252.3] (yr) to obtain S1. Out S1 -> 4.5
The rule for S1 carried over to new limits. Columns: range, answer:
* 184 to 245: 4.39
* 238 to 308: 5.42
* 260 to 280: 5.66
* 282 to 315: 5.53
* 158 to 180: 4.58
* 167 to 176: 4.68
